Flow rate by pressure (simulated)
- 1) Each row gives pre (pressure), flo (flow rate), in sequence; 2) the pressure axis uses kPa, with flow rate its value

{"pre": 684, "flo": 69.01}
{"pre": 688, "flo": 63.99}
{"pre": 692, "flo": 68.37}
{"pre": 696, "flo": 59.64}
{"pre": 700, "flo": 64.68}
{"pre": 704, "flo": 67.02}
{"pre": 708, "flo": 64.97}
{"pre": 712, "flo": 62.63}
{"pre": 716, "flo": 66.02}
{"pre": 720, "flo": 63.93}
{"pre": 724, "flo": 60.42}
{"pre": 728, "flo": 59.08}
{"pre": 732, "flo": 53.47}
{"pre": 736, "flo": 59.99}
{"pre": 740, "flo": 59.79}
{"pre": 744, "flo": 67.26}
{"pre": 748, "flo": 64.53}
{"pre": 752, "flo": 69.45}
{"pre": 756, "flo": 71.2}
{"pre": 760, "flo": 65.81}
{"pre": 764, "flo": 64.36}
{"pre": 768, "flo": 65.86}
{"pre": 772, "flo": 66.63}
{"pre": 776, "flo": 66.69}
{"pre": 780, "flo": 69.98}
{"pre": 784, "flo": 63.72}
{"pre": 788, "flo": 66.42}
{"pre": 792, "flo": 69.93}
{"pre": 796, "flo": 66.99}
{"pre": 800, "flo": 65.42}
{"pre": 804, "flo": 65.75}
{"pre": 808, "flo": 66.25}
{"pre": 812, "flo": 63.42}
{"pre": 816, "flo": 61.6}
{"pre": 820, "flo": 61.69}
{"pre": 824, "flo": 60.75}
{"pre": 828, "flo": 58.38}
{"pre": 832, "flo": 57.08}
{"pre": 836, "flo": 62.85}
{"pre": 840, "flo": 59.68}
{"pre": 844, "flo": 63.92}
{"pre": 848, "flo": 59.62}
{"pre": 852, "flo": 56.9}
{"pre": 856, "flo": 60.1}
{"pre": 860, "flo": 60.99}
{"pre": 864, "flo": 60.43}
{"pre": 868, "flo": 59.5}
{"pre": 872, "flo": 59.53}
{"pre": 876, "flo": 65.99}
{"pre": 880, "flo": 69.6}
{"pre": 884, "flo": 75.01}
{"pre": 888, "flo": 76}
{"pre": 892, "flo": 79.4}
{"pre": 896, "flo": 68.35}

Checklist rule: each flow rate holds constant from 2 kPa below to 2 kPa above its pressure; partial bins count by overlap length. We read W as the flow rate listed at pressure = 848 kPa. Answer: 59.62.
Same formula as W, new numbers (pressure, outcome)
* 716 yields 66.02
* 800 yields 65.42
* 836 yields 62.85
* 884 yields 75.01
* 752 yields 69.45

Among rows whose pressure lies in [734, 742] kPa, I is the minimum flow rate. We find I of 59.79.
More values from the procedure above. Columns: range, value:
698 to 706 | 64.68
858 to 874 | 59.5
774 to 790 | 63.72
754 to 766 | 64.36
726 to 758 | 53.47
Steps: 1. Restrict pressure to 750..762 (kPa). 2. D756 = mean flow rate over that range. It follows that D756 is 68.8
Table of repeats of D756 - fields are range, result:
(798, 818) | 64.5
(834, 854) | 60.6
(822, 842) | 59.7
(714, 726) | 63.5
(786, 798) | 67.8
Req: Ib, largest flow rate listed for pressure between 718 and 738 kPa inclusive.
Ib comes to 63.93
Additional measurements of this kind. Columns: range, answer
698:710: 67.02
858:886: 75.01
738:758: 71.2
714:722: 66.02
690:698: 68.37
